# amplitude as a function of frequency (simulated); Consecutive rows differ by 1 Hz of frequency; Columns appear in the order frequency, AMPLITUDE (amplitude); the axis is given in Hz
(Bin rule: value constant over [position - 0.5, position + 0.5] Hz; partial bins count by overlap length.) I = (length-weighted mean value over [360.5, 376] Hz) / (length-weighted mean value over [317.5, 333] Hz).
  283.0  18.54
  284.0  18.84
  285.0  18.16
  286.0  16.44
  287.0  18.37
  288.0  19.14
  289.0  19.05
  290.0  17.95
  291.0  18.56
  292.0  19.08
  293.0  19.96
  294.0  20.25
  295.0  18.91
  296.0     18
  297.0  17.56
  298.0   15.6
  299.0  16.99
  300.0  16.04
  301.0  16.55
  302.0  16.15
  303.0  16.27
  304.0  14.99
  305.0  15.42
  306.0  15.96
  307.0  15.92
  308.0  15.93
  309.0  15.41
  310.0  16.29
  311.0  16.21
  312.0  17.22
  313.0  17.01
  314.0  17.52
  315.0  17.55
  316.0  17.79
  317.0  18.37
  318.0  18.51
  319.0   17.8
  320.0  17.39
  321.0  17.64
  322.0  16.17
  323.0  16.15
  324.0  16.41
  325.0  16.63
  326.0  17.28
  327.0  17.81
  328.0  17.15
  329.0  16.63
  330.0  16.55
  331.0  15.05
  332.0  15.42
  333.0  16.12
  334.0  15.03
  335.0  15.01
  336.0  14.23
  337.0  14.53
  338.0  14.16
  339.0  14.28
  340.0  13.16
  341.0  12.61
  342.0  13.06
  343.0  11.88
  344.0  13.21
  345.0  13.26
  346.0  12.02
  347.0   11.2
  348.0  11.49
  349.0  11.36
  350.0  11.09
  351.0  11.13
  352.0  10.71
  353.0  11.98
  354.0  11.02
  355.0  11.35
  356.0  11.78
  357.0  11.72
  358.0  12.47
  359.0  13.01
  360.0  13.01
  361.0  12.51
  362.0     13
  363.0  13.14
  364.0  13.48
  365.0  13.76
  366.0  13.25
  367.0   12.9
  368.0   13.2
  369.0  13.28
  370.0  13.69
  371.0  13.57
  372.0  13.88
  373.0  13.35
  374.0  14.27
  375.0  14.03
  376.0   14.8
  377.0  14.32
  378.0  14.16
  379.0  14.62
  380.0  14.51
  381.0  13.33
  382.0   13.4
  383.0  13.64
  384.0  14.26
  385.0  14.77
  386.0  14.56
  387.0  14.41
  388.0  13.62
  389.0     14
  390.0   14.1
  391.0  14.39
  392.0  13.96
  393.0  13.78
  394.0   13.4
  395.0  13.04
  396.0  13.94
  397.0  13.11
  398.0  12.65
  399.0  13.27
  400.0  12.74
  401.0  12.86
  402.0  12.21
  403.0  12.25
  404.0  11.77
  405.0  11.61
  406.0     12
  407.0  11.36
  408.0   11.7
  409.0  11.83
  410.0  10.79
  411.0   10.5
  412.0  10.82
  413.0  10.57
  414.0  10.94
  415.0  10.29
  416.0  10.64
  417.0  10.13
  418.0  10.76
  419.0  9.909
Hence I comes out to 0.80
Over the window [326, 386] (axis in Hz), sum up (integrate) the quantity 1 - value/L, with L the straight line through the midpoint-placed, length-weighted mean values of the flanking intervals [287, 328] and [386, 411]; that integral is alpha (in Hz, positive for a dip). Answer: 5.3 Hz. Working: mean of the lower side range 17.2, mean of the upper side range 12.9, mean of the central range 13.6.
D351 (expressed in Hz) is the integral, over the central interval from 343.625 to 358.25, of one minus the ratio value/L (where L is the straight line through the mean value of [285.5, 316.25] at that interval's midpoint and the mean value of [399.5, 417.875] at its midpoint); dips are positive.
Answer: 2.8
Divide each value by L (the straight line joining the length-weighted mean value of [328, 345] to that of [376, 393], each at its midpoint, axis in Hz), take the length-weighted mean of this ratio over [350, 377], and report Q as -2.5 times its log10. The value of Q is 0.11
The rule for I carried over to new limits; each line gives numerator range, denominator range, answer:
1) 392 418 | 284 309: 0.69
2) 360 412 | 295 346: 0.83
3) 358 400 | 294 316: 0.82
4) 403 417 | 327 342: 0.74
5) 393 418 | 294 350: 0.76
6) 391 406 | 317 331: 0.76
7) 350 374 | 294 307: 0.76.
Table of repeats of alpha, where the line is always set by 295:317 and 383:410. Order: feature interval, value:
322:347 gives 1.1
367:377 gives 0.2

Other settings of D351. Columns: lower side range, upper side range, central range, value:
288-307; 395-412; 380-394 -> -1.1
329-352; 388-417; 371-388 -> -1.9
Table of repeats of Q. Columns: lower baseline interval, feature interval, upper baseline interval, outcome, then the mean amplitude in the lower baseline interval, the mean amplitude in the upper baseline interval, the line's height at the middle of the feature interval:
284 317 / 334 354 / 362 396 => 0.212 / 17.3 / 13.8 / 15.4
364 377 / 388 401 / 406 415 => -0.118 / 13.7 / 11.1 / 12.1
